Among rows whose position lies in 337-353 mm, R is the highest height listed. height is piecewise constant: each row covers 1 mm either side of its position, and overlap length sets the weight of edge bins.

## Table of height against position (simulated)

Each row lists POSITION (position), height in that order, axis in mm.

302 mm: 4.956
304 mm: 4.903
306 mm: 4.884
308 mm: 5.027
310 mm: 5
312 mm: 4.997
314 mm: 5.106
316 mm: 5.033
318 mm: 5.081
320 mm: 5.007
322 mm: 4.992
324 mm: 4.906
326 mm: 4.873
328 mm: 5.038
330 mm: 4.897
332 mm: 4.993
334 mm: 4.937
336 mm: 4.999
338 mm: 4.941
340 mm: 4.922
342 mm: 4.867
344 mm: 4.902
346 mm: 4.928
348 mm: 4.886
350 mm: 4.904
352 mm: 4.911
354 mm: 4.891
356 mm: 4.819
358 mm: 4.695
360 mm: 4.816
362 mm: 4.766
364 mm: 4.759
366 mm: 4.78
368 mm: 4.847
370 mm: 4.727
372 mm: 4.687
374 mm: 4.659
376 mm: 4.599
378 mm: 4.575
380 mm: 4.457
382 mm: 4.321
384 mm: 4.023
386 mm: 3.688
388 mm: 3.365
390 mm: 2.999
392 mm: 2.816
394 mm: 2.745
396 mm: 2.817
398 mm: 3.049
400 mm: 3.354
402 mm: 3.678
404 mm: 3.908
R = 4.941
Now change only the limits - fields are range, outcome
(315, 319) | 5.081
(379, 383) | 4.457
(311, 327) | 5.106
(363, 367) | 4.78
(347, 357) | 4.911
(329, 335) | 4.993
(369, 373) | 4.727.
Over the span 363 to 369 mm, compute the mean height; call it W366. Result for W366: 4.8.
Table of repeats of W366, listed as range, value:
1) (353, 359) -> 4.8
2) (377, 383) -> 4.45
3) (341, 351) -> 4.9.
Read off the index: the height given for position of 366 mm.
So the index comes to 4.78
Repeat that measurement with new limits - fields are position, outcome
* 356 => 4.819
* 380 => 4.457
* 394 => 2.745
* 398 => 3.049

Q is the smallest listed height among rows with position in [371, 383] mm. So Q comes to 4.321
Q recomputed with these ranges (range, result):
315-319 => 5.033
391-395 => 2.745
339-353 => 4.867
